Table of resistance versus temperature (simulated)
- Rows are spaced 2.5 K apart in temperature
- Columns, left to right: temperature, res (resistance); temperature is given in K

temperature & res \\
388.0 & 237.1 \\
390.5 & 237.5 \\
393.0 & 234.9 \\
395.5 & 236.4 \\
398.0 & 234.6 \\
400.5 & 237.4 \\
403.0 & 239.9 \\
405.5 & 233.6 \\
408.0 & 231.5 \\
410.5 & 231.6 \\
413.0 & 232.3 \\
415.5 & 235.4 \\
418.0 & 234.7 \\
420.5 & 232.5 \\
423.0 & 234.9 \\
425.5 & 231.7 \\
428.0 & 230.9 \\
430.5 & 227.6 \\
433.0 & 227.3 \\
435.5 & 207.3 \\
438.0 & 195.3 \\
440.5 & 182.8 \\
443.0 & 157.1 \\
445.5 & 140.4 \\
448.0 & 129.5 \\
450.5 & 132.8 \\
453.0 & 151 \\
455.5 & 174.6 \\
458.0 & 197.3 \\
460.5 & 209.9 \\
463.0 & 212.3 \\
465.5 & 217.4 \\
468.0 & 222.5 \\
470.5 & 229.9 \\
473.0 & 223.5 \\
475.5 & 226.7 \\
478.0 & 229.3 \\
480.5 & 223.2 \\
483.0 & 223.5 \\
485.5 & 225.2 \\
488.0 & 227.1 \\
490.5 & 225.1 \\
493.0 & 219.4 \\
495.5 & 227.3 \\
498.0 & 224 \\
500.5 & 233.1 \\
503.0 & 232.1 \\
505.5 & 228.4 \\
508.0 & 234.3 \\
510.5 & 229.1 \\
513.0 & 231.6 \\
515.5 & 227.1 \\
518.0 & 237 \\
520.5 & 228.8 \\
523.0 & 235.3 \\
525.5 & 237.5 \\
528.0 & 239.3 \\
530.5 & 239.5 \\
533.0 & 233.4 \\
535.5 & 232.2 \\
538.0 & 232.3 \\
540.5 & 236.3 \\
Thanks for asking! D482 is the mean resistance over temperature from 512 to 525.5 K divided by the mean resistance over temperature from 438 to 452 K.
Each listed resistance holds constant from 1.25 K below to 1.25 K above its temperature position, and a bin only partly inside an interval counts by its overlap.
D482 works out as 1.52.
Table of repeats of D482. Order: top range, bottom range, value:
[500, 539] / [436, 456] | 1.47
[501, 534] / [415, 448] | 1.13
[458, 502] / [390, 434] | 0.95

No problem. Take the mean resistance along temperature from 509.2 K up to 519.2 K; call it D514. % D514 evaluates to 231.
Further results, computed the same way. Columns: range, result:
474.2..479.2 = 228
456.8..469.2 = 212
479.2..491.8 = 225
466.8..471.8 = 226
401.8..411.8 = 234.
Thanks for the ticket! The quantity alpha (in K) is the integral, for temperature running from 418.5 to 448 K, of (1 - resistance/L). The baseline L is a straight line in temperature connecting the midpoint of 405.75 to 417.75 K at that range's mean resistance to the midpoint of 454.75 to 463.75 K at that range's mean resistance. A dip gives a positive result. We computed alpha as 2.00 K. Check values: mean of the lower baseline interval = 233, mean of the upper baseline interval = 199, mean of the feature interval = 204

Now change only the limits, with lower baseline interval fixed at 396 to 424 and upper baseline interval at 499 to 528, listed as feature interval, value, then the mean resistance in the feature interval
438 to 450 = 4.01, 156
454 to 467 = 1.77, 202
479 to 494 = 0.57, 224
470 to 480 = 0.27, 227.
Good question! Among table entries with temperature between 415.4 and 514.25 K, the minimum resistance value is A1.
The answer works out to 129.5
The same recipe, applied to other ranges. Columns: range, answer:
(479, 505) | 219.4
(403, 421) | 231.5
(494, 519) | 224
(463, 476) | 212.3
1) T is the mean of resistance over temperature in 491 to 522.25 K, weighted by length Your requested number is 229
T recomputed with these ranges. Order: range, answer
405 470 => 204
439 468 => 176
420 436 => 228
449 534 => 220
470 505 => 226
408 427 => 233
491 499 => 224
